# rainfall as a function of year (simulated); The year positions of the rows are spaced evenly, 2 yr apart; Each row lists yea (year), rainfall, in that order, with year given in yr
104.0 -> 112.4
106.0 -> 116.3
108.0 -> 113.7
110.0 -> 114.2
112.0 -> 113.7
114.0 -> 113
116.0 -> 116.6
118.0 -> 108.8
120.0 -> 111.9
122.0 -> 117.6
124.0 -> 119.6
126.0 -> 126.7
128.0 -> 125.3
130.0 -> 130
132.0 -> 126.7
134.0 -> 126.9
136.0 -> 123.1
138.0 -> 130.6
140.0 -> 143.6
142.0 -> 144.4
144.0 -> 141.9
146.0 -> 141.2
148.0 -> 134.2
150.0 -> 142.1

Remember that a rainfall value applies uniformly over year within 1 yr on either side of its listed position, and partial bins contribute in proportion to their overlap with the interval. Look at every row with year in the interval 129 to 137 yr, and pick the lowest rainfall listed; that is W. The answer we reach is 123.1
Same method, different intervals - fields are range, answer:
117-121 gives 108.8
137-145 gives 130.6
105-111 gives 113.7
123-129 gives 119.6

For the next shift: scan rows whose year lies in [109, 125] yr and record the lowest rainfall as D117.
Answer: 108.8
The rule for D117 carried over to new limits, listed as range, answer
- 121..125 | 117.6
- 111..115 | 113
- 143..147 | 141.2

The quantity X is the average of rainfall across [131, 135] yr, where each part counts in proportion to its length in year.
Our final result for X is 127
